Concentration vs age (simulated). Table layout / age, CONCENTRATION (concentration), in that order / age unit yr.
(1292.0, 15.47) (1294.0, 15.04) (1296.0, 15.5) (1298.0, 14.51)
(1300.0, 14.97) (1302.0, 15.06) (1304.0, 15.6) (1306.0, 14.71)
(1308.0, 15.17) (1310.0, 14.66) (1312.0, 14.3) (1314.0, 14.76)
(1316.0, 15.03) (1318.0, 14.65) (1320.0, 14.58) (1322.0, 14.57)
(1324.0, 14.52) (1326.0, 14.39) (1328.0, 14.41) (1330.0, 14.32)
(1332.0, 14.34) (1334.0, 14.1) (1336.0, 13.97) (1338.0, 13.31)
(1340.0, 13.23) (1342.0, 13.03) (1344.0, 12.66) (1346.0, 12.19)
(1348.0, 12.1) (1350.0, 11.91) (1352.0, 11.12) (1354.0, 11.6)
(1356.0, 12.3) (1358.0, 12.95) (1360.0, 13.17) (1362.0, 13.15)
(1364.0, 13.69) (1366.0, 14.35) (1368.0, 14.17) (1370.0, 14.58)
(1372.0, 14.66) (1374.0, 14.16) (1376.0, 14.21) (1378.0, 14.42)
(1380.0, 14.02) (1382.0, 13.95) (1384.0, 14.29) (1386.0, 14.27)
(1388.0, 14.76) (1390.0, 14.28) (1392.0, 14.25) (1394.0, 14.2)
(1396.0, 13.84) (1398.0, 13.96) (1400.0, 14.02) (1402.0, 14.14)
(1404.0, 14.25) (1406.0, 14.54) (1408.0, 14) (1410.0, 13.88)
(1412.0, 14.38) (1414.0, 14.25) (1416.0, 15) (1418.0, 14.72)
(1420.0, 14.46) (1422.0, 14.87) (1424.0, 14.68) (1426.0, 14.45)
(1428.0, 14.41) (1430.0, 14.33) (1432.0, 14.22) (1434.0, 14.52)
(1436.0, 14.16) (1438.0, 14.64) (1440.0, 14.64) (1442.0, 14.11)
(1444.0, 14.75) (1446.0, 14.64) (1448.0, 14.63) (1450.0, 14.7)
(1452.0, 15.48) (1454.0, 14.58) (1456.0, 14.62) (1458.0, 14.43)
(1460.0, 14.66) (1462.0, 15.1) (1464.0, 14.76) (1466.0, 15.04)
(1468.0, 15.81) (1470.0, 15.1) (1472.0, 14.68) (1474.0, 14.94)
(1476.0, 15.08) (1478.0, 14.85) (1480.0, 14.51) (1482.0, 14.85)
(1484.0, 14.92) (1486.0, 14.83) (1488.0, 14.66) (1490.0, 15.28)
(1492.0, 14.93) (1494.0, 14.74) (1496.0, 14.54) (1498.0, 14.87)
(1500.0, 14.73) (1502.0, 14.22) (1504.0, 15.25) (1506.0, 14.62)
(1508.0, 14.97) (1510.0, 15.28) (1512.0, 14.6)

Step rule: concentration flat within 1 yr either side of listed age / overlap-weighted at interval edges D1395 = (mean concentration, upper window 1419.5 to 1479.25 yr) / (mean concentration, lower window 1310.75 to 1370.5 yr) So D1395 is 1.1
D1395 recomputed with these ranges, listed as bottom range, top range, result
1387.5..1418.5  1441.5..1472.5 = 1.04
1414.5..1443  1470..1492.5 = 1.03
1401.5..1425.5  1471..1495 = 1.03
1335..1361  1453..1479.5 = 1.18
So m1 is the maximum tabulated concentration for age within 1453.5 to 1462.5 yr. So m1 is 15.1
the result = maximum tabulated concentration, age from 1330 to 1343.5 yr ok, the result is 14.34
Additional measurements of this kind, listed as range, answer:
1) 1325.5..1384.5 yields 14.66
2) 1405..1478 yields 15.81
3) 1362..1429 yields 15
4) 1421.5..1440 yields 14.87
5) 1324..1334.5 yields 14.52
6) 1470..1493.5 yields 15.28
